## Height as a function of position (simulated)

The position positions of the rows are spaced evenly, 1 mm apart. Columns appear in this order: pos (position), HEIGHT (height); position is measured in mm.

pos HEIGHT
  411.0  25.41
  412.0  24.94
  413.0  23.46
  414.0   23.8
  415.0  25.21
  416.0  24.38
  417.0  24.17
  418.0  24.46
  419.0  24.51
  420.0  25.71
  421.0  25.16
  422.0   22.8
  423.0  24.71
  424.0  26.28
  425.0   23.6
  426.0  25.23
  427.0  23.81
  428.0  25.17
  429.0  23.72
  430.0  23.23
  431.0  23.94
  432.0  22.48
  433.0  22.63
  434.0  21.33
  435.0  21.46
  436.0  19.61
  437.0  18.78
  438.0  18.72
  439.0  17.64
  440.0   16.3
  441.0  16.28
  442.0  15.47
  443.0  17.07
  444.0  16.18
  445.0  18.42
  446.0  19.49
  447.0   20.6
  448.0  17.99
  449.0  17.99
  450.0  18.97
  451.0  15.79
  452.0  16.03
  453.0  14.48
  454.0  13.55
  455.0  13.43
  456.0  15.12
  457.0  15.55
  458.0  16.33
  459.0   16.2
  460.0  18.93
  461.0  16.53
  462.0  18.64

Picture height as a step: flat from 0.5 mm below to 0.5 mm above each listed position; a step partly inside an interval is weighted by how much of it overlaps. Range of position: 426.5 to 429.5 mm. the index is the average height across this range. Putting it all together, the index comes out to 24.2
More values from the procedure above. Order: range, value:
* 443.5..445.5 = 17.3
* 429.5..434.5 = 22.7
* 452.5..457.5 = 14.4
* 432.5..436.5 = 21.3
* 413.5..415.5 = 24.5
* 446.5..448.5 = 19.3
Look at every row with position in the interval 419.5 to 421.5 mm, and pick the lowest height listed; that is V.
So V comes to 25.16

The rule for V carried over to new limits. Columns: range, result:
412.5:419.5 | 23.46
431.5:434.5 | 21.33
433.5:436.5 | 19.61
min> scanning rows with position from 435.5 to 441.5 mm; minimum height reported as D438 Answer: 16.28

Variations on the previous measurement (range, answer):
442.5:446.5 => 16.18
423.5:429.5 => 23.6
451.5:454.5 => 13.55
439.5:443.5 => 15.47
